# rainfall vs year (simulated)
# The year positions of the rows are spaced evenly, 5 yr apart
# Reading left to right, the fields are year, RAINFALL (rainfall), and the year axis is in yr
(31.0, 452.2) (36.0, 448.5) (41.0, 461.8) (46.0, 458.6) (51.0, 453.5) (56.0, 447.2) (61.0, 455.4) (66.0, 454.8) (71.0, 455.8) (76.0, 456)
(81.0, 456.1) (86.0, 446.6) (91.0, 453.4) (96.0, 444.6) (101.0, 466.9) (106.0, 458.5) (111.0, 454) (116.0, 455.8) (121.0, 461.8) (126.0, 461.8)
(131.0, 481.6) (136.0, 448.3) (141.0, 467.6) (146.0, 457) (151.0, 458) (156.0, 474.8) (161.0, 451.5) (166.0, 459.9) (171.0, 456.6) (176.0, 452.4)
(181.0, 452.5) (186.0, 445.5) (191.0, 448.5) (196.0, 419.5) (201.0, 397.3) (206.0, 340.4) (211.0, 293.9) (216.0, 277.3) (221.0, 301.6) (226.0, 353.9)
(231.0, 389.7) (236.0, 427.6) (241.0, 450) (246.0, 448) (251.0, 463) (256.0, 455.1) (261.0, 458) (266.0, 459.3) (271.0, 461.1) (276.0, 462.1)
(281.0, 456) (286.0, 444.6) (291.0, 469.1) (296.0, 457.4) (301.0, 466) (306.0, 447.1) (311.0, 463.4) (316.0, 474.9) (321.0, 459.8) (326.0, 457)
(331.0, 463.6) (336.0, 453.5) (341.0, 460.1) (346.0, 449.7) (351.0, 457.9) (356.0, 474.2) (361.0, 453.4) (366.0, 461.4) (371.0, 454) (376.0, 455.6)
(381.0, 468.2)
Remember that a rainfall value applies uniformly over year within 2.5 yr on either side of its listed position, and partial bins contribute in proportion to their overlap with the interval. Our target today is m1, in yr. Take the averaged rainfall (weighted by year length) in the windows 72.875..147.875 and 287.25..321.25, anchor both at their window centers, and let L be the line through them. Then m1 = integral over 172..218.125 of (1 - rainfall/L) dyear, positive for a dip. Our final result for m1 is 6.50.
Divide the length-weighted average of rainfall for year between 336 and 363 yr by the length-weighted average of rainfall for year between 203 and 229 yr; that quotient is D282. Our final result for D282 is 1.4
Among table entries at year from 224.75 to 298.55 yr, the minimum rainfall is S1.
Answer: 353.9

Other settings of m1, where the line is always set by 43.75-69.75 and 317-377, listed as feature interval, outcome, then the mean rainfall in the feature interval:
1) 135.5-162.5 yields -0.31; 461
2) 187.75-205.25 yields 1.60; 415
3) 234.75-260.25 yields 0.38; 450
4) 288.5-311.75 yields -0.12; 460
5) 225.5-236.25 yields 1.59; 389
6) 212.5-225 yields 4.36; 298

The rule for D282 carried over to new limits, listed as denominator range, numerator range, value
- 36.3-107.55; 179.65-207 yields 0.92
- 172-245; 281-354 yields 1.17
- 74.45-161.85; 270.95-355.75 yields 1.00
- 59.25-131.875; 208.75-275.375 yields 0.89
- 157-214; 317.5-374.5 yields 1.09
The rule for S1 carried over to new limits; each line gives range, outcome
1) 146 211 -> 293.9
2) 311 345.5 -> 453.5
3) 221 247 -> 301.6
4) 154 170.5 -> 451.5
